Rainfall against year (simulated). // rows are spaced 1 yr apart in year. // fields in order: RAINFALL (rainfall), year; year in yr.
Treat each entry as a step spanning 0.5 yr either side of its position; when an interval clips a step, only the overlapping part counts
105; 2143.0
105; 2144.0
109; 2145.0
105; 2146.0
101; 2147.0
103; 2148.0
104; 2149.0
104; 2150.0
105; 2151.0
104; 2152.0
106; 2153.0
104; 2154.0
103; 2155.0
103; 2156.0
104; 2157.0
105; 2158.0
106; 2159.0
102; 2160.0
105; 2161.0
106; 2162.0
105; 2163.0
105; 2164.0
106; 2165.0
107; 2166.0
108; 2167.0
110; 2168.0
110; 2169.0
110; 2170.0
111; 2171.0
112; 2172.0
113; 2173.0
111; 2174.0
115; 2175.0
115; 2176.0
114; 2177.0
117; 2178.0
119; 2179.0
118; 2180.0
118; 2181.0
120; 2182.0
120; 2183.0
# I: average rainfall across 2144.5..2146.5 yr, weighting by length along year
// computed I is 107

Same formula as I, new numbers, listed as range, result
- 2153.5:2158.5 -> 104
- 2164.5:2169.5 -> 108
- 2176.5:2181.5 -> 117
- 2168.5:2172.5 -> 111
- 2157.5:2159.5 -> 106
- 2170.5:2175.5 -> 112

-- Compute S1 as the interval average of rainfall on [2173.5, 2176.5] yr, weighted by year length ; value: 114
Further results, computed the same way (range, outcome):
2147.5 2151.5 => 104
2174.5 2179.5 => 116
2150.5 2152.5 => 104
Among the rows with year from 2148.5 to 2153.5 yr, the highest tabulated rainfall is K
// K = 106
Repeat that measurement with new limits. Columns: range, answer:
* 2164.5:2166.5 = 107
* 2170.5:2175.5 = 115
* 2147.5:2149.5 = 104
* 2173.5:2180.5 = 119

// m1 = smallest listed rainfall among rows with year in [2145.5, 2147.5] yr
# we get 101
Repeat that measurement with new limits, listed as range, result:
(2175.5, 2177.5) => 114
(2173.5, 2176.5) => 111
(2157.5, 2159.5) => 105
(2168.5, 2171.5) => 110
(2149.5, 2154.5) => 104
